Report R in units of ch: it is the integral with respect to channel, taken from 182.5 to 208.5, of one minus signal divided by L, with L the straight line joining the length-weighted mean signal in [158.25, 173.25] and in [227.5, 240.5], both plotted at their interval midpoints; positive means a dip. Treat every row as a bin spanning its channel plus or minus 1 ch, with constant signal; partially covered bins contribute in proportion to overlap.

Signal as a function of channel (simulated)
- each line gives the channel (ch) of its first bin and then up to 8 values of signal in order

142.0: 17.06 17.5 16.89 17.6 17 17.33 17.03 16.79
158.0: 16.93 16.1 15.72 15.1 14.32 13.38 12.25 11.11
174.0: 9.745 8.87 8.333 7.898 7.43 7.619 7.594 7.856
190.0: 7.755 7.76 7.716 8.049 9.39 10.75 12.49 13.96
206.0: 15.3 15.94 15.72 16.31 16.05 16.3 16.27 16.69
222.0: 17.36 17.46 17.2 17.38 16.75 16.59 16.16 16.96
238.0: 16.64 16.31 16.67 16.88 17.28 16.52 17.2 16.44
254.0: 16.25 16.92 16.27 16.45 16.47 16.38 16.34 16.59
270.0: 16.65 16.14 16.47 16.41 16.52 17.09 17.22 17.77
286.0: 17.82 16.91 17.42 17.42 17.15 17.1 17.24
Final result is 9.0 ch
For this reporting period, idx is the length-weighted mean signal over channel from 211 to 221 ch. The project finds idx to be 16.3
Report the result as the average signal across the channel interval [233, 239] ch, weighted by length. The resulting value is 16.6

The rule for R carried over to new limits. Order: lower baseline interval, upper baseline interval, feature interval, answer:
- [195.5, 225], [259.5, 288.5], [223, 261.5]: -2.6 ch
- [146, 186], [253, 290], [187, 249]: 2.0 ch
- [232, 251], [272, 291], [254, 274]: 0.5 ch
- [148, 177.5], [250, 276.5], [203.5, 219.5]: -0.4 ch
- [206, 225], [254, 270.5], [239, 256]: -0.3 ch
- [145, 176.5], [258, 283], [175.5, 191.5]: 7.7 ch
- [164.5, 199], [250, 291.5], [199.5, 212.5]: -3.5 ch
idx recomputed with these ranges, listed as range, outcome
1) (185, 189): 7.72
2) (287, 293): 17.2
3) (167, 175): 11.6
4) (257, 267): 16.4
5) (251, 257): 16.5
